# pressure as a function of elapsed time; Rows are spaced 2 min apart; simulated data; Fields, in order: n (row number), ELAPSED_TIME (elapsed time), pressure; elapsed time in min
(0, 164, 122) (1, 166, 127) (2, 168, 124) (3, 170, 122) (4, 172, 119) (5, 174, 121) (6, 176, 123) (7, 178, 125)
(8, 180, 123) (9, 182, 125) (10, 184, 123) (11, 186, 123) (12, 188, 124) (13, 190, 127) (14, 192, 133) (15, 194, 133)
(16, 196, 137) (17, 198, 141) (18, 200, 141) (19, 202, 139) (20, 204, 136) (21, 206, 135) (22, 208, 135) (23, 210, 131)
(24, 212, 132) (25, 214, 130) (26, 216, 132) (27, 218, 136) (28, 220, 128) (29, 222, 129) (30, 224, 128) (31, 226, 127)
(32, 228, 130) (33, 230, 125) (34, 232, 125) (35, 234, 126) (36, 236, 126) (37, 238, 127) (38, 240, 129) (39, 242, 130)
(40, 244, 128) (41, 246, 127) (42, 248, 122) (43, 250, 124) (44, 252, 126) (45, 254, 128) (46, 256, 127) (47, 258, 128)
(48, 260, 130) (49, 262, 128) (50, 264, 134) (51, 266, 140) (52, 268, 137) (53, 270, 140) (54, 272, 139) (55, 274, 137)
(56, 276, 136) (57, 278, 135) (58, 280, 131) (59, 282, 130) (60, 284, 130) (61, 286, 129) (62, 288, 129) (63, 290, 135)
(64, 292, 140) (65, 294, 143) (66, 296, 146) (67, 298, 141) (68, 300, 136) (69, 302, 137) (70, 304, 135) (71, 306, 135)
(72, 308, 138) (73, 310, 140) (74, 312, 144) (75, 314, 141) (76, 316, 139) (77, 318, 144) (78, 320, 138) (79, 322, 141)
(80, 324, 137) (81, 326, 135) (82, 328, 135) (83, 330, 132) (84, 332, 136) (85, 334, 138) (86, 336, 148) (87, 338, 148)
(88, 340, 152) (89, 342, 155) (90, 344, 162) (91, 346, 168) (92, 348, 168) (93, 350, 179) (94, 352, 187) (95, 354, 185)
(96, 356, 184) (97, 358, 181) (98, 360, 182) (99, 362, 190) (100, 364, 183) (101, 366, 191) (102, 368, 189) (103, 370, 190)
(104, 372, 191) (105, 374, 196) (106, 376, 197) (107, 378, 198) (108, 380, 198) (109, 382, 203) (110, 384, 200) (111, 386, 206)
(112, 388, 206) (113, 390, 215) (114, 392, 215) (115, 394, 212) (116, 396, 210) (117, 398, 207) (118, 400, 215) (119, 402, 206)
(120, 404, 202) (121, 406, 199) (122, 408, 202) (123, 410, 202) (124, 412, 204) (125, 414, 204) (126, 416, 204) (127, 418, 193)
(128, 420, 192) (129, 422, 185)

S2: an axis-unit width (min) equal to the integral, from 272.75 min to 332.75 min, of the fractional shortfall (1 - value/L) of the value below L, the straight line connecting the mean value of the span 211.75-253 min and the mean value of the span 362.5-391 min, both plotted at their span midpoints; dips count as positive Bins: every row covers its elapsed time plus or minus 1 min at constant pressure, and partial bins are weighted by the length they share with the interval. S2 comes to 9.1 min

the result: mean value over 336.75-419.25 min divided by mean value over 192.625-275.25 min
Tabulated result 1.46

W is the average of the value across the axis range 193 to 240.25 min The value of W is 132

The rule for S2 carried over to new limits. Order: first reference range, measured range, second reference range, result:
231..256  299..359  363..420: 7.1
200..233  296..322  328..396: 3.8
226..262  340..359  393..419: 0.5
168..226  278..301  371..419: 4.0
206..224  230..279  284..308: 1.4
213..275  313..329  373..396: 3.0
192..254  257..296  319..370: 2.7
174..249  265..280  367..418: 1.6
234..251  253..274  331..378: 0.4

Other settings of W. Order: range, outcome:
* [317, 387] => 170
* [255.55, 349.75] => 140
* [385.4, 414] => 207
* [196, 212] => 137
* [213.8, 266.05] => 128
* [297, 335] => 138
